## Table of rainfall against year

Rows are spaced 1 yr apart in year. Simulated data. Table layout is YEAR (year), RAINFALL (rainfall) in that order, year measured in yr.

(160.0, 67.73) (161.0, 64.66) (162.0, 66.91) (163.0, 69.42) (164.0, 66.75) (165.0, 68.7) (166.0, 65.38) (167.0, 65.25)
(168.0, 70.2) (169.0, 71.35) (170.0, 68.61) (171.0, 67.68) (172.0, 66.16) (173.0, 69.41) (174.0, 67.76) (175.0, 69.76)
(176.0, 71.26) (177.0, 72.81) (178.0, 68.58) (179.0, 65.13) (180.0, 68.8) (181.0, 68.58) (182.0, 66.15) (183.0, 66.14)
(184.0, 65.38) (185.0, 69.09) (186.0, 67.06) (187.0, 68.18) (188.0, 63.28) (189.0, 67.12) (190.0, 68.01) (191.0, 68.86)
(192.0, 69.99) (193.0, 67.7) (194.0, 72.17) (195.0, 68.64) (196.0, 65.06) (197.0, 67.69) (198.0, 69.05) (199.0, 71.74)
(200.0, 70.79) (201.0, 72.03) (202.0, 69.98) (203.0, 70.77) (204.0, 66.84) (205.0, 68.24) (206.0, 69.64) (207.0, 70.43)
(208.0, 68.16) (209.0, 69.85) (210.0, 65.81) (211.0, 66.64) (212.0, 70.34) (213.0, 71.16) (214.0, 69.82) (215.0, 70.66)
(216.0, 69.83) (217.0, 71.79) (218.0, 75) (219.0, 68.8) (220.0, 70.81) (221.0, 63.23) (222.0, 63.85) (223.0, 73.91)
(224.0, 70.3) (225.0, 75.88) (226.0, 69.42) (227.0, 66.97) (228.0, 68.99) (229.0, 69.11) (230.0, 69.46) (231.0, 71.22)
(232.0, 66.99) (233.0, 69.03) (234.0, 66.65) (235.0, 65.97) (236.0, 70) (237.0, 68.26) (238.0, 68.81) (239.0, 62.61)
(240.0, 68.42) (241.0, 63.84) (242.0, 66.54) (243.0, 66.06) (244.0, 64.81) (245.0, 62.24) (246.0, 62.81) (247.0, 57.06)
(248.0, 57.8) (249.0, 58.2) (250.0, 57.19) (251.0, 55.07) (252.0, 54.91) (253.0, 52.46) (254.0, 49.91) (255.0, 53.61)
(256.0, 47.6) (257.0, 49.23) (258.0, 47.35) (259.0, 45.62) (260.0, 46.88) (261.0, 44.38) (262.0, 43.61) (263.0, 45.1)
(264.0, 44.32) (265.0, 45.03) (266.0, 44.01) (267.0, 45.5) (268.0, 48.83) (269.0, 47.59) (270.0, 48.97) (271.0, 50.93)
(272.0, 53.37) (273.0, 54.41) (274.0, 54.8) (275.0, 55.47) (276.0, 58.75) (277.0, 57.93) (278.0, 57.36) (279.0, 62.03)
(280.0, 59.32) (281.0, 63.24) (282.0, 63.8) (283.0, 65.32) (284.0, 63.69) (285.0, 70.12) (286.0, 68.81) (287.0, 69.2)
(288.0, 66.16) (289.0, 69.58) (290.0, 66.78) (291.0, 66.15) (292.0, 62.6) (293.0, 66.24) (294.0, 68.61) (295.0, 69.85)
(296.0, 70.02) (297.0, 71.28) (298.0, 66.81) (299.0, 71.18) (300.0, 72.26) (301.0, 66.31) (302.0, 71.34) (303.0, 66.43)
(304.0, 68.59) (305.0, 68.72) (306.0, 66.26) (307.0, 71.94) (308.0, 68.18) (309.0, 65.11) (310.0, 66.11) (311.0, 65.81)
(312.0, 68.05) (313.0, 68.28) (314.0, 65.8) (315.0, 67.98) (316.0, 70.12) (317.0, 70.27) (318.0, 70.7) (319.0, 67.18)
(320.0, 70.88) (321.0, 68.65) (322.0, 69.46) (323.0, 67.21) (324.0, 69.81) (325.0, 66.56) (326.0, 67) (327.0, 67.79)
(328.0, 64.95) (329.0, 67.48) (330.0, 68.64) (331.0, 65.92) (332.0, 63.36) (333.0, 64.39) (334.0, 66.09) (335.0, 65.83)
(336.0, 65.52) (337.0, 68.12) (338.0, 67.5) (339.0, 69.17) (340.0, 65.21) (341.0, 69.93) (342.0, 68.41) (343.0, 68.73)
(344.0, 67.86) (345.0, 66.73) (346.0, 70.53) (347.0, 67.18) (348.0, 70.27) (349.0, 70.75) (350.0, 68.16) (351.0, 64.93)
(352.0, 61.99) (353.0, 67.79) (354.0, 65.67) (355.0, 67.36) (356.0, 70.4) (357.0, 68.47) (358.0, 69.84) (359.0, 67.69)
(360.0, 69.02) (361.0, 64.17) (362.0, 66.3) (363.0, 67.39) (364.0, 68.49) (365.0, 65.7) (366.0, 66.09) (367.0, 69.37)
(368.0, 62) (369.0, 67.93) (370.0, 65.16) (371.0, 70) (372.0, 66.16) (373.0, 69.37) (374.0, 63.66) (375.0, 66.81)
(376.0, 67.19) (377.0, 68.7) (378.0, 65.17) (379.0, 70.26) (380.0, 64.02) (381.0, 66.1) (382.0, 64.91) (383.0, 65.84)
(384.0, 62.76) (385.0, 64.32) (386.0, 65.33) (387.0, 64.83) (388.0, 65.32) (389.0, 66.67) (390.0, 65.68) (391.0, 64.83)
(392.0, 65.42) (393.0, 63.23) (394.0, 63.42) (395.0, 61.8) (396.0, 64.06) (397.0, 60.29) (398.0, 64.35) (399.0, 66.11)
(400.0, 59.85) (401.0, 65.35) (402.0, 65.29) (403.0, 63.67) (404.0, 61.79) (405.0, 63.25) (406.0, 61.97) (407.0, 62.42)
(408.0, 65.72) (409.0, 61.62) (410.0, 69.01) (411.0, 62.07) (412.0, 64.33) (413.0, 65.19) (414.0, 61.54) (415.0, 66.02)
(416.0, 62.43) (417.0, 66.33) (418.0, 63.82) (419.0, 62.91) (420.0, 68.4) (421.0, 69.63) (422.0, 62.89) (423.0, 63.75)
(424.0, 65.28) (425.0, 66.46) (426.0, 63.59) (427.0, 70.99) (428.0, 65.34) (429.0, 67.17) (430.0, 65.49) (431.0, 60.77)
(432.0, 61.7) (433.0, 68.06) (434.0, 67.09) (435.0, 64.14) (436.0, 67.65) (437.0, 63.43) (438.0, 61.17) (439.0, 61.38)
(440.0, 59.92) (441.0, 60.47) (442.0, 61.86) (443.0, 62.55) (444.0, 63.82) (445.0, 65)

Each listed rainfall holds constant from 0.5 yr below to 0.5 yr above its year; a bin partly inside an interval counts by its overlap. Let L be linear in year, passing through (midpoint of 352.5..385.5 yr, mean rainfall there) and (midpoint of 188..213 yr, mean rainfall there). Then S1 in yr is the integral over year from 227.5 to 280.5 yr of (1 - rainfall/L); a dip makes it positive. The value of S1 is 8.7 yr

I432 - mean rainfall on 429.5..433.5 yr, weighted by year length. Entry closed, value 64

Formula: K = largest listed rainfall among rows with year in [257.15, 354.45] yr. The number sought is 72.26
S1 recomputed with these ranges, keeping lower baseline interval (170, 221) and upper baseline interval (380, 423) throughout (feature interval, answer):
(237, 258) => 2.7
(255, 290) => 6.4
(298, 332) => -1.0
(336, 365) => -1.0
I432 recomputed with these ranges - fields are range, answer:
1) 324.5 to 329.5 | 66.8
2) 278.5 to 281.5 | 61.5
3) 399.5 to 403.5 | 63.5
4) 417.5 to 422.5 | 65.5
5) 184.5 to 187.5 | 68.1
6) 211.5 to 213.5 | 70.8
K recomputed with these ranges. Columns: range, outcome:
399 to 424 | 69.63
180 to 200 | 72.17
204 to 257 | 75.88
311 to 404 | 70.88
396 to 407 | 66.11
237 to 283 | 68.81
